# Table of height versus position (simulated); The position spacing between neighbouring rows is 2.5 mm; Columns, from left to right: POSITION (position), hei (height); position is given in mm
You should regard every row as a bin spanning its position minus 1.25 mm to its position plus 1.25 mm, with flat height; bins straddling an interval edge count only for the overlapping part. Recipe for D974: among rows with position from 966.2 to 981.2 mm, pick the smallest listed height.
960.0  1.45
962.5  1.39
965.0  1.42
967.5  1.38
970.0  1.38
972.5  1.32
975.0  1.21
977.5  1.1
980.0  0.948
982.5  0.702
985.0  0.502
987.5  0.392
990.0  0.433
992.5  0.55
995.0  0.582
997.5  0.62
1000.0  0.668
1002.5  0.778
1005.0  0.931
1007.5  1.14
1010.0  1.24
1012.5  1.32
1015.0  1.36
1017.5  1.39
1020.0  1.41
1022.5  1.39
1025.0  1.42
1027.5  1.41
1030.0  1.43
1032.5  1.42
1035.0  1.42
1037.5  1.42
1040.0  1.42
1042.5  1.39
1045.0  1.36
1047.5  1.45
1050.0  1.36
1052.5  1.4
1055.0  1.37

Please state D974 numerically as 0.948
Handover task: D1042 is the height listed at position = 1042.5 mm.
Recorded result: 1.39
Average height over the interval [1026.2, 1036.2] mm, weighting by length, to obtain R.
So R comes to 1.42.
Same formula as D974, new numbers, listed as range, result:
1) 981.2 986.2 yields 0.502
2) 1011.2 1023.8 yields 1.32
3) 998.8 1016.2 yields 0.668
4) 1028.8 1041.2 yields 1.42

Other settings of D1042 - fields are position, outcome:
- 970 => 1.38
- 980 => 0.948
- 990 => 0.433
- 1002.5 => 0.778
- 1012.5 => 1.32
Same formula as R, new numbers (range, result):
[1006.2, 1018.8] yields 1.29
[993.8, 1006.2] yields 0.715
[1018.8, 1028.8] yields 1.41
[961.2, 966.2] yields 1.41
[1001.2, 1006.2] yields 0.852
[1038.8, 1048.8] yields 1.4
